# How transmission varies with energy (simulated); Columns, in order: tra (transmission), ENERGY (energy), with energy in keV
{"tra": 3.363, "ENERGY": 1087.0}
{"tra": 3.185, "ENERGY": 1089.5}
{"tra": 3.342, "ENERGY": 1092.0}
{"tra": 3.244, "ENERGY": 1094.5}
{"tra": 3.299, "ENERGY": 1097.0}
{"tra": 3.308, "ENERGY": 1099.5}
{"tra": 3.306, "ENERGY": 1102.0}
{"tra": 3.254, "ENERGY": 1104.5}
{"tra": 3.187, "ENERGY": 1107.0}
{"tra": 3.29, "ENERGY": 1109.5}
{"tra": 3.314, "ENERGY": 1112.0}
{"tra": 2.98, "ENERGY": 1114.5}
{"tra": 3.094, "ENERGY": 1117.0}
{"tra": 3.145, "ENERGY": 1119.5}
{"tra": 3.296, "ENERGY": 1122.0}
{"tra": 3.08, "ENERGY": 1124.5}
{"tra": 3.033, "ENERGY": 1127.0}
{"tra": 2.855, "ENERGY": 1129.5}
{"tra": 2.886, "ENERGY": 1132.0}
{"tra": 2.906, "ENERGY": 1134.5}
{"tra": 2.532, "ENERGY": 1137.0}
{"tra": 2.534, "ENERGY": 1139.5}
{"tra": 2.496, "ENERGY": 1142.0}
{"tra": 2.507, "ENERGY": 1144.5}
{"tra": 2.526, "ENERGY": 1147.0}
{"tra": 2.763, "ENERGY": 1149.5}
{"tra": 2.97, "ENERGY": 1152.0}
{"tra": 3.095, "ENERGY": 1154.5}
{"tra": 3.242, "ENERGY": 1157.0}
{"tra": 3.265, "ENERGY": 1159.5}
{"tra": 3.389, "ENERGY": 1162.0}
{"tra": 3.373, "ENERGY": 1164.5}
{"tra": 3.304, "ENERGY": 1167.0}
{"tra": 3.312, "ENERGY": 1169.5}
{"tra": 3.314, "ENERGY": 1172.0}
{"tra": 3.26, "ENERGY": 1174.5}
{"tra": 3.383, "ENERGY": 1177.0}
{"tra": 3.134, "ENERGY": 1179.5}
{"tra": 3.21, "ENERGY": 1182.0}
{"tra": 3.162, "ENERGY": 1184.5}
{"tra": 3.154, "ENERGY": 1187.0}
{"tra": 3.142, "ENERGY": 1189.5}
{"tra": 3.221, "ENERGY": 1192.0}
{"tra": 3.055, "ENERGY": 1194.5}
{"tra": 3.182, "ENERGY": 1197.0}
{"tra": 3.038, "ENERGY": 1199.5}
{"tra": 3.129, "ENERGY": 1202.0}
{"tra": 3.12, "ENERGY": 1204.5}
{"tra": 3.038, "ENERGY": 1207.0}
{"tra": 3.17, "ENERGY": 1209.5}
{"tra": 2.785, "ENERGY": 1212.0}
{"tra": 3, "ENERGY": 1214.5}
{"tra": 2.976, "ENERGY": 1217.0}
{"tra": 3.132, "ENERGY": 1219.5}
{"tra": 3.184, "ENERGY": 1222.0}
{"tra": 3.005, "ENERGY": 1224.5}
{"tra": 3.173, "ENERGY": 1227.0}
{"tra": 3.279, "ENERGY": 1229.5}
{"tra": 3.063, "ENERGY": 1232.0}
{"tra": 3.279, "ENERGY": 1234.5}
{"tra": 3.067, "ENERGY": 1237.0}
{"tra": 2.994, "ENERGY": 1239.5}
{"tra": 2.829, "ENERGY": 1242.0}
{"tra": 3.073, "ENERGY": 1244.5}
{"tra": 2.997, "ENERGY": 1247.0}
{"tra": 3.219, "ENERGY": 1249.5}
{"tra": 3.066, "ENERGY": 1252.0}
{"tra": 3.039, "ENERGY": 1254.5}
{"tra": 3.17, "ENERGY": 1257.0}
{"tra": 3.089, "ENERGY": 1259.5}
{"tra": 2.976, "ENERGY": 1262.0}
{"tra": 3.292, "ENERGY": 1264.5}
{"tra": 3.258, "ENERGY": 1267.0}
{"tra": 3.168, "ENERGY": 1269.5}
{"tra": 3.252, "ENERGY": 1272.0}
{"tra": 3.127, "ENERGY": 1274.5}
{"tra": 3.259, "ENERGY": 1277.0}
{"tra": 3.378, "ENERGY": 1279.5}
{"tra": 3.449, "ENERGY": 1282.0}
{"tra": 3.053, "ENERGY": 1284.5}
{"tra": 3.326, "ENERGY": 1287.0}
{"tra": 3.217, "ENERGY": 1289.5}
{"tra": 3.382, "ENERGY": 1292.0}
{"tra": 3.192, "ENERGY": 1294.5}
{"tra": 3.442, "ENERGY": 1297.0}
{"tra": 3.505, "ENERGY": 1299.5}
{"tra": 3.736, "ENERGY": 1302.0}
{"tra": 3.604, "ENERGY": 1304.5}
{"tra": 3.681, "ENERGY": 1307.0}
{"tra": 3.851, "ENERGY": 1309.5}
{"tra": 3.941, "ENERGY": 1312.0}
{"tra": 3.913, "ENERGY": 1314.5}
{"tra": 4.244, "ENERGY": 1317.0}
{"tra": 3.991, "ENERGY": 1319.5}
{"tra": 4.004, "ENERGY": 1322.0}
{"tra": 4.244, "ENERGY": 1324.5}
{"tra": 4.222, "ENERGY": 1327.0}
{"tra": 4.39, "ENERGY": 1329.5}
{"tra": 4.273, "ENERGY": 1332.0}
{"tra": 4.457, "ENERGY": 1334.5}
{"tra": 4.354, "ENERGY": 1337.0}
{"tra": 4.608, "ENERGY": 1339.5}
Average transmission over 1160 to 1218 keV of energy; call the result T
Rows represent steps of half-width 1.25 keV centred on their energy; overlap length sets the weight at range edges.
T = 3.17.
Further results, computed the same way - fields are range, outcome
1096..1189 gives 3.09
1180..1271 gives 3.1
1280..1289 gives 3.28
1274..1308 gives 3.39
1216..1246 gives 3.09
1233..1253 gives 3.07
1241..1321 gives 3.37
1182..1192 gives 3.17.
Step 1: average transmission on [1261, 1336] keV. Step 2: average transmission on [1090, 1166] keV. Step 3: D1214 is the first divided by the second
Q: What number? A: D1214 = 1.19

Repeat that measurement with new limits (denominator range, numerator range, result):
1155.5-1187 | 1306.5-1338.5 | 1.26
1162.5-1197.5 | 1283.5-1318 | 1.11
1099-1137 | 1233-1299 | 1.02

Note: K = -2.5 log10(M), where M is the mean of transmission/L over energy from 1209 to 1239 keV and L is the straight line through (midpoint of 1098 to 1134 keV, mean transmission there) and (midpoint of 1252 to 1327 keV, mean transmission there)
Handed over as 0.09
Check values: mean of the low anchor 3.14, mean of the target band 3.09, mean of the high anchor 3.48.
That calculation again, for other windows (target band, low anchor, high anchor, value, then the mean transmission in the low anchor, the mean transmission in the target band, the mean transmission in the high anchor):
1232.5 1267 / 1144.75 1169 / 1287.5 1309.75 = 0.088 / 3.08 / 3.09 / 3.49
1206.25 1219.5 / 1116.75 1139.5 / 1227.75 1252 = 0.018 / 2.95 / 3.01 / 3.09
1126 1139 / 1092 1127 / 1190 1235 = 0.133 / 3.21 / 2.82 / 3.1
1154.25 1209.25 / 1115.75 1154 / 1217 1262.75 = -0.089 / 2.85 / 3.21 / 3.09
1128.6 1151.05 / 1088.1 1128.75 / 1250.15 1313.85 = 0.208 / 3.21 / 2.67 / 3.34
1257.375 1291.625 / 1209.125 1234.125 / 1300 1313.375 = 0.089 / 3.08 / 3.22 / 3.75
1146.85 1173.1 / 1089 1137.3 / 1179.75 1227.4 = -0.017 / 3.14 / 3.17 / 3.1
